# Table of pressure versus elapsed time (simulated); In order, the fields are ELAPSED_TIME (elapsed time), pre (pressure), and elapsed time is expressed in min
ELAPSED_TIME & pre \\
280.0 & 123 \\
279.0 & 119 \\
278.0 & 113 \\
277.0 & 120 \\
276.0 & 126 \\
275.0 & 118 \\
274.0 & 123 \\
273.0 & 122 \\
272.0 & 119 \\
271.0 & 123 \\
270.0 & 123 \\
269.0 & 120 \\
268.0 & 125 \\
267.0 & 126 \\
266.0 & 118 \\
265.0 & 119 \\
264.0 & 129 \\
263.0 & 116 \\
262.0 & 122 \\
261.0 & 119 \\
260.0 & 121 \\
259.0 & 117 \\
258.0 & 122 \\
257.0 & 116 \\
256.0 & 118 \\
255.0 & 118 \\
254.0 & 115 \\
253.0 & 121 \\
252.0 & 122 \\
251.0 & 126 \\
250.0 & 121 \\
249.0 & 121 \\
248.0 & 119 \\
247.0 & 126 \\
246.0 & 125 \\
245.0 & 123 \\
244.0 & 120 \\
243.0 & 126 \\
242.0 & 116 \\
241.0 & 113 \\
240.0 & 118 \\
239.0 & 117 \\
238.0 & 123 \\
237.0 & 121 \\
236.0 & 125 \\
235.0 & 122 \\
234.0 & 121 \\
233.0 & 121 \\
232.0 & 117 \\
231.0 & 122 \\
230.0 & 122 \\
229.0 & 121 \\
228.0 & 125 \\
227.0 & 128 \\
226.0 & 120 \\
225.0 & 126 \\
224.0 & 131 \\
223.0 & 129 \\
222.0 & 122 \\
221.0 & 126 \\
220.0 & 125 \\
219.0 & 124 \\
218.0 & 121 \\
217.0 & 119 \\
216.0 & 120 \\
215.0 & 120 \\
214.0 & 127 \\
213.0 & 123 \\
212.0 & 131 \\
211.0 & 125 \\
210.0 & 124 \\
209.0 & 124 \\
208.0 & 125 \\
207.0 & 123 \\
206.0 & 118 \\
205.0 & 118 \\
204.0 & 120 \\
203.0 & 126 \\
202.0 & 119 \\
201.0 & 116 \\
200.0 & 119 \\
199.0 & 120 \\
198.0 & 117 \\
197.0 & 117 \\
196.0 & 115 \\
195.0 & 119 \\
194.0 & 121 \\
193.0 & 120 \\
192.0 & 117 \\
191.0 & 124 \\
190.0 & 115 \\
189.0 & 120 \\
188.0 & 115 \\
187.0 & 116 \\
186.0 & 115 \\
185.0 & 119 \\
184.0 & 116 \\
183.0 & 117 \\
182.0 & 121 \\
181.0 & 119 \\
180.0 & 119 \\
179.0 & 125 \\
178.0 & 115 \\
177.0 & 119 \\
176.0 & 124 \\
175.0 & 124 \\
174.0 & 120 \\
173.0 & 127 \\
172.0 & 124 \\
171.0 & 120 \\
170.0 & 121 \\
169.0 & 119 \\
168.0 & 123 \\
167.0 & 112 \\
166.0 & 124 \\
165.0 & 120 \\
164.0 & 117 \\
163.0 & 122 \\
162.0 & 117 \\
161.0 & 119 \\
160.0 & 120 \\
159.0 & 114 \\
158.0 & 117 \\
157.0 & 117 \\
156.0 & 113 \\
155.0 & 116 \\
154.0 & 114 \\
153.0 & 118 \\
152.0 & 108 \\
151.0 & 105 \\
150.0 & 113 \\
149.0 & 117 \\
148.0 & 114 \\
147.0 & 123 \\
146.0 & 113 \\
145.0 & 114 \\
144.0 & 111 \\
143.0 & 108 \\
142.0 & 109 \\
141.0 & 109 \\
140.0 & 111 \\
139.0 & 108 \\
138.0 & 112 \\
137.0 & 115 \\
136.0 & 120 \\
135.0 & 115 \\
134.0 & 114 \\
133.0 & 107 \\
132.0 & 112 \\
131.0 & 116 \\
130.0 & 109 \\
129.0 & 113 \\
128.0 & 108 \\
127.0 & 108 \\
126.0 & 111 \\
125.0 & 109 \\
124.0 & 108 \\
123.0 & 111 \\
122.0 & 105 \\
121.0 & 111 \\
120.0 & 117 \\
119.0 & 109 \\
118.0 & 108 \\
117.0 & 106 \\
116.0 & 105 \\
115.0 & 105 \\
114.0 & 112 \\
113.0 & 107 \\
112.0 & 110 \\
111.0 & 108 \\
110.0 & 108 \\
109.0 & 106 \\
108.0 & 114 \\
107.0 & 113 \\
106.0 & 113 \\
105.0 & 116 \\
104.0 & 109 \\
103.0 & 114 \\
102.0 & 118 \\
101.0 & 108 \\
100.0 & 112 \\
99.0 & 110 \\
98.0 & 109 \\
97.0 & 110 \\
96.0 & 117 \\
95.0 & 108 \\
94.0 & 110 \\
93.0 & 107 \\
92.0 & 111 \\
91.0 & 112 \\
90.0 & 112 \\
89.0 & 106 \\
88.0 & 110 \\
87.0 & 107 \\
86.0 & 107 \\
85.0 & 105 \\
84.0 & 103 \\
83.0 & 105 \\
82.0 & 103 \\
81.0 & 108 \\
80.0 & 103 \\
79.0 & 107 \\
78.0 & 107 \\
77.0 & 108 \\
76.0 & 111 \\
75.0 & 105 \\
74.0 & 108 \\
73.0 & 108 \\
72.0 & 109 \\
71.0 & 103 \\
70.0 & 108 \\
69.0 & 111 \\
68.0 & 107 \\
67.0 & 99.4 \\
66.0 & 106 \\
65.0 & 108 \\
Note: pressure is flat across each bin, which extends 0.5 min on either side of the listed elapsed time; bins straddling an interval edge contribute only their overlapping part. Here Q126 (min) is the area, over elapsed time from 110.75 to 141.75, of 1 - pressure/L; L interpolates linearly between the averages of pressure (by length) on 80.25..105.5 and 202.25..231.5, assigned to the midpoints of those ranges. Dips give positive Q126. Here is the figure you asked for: 0.8 min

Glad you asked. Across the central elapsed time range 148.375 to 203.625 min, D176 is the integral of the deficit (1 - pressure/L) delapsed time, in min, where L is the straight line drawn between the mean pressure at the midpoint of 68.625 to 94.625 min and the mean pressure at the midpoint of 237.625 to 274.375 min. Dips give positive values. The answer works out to -1.8 min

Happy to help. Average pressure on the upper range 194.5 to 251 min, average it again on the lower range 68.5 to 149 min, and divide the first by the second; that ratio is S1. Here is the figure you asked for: 1.11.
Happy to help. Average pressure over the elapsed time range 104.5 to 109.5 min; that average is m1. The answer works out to 112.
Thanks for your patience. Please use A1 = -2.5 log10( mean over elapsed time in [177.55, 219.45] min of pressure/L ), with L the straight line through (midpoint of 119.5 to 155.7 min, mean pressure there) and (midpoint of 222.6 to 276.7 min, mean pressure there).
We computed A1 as -0.03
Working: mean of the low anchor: 112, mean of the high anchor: 122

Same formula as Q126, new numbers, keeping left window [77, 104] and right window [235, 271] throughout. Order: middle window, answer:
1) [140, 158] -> 0.00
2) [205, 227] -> -1.09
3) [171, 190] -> -0.68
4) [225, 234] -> -0.23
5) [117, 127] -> 0.14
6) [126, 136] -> 0.00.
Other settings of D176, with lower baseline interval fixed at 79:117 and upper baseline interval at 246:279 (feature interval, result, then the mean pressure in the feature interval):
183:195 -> -0.3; 118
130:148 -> -0.1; 113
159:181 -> -1.2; 120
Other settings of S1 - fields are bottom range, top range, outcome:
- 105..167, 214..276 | 1.08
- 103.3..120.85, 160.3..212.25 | 1.09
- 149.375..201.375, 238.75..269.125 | 1.02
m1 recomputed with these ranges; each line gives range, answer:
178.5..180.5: 122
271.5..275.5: 120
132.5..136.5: 114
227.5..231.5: 122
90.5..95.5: 110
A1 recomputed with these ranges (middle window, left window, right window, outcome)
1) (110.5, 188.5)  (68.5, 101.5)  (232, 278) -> -0.01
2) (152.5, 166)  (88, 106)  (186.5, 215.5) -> -0.01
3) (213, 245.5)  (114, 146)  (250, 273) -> -0.04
